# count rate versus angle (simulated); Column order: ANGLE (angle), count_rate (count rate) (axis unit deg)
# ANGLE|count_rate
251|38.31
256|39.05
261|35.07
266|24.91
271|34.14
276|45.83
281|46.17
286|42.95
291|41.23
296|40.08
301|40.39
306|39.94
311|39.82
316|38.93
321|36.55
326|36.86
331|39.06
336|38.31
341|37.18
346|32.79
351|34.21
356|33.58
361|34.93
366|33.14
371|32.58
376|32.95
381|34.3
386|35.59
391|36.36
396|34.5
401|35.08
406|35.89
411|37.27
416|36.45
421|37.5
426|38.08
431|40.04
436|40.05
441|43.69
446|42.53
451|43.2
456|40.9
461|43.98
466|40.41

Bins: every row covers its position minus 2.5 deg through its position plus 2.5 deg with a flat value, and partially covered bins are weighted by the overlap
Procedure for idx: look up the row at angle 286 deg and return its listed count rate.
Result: 42.95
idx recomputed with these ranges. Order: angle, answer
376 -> 32.95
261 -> 35.07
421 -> 37.5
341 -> 37.18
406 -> 35.89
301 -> 40.39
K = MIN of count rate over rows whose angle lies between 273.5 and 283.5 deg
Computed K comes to 45.83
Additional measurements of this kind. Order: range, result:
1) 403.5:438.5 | 35.89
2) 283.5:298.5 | 40.08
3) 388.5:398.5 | 34.5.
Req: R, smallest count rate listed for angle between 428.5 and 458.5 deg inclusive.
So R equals 40.04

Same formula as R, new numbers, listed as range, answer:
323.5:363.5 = 32.79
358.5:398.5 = 32.58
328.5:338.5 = 38.31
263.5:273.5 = 24.91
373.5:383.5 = 32.95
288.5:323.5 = 36.55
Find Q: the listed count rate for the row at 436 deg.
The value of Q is 40.05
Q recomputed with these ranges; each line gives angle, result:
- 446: 42.53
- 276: 45.83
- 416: 36.45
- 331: 39.06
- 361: 34.93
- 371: 32.58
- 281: 46.17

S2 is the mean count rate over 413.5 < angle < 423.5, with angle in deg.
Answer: 37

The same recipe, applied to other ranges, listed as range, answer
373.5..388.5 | 34.3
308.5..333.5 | 38.2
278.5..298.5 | 42.6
